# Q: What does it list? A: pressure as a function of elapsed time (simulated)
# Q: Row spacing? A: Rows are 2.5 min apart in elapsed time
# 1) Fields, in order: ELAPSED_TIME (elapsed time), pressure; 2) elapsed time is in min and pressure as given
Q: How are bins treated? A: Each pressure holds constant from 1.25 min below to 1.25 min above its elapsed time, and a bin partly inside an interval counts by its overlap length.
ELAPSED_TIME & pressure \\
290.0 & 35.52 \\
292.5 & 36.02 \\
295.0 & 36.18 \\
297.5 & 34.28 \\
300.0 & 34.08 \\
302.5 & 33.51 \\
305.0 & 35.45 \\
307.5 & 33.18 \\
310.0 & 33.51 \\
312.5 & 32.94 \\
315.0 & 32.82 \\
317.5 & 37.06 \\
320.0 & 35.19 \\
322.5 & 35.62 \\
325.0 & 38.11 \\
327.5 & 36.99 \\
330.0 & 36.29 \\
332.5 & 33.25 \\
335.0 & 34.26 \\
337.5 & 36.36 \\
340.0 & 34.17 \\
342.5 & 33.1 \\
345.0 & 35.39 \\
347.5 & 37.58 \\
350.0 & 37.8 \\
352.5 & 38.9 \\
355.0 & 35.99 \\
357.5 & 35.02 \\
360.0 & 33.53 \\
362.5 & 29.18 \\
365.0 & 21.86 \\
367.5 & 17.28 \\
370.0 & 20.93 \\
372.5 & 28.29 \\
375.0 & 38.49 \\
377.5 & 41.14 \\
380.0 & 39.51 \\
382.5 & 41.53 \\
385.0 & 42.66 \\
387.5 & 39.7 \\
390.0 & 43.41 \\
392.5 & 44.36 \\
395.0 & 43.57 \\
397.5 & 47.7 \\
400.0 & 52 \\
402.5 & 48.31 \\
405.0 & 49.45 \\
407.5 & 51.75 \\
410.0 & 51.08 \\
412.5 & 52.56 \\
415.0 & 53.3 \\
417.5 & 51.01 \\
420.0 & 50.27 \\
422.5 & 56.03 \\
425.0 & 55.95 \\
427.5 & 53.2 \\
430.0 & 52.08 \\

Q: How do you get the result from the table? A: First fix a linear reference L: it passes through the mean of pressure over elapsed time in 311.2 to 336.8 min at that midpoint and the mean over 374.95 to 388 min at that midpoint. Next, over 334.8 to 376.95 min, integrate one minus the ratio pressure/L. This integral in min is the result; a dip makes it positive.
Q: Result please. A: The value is 6.4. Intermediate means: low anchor 35.3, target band 32.3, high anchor 40.7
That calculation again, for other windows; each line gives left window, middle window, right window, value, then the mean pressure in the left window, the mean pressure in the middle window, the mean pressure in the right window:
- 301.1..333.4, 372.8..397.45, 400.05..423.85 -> 2.90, 34.9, 41.4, 51.6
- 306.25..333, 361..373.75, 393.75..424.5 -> 5.78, 35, 23.7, 50.7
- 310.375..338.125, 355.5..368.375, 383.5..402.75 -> 3.91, 35.3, 28.2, 45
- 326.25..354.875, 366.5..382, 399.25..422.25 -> 4.22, 35.8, 31.7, 51.3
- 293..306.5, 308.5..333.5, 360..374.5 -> -2.77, 34.7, 35.2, 25.1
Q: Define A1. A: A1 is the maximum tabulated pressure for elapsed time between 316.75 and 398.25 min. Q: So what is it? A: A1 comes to 47.7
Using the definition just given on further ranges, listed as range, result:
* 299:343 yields 38.11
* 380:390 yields 43.41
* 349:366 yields 38.9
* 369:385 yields 42.66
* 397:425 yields 56.03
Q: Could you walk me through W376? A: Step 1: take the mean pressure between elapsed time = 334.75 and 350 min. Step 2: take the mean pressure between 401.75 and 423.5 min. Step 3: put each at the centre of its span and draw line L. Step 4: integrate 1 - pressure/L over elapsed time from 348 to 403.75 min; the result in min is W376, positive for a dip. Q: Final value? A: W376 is 7.7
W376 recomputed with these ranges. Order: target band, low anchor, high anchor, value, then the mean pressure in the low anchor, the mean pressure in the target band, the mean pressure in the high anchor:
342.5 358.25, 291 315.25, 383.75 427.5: 1.7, 34.3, 36.5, 49.1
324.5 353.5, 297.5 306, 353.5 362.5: -1.5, 34.3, 35.9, 34.2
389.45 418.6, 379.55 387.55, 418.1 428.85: -1.0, 41.2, 49.2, 53.7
